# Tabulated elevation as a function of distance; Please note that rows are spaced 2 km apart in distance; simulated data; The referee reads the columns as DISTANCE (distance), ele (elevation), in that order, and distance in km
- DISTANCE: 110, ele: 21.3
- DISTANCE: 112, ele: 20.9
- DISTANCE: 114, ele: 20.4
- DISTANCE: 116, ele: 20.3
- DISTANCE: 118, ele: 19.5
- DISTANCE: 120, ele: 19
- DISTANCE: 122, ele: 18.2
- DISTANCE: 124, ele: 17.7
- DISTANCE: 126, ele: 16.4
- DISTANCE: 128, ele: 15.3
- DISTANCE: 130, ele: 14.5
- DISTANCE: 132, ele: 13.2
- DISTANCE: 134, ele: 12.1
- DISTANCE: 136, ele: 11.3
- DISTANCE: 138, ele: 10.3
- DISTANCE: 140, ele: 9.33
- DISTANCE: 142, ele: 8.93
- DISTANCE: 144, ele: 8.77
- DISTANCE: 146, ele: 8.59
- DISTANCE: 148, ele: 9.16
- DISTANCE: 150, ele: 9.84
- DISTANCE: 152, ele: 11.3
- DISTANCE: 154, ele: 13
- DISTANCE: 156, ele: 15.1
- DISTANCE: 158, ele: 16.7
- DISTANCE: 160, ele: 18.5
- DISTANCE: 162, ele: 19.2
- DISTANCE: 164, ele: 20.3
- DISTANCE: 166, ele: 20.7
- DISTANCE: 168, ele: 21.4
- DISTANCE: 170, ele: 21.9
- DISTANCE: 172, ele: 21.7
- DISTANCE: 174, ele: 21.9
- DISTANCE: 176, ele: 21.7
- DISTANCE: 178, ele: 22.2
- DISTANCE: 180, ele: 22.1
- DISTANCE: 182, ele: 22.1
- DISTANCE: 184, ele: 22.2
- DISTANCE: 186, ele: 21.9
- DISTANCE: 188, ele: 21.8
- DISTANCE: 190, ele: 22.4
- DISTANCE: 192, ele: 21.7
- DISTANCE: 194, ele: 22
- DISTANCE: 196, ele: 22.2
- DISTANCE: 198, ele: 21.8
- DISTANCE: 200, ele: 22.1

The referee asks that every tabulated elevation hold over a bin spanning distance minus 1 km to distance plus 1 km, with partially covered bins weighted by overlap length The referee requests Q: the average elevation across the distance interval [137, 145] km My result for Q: 9.33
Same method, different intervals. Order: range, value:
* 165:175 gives 21.5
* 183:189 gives 22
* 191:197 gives 22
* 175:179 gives 21.9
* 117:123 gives 18.9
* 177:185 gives 22.1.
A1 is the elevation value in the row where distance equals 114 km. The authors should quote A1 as 20.4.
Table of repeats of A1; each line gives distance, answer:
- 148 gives 9.16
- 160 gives 18.5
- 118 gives 19.5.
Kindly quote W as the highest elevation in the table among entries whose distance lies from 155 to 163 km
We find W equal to 19.2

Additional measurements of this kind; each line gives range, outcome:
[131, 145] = 13.2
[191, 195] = 22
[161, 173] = 21.9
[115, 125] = 20.3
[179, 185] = 22.2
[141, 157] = 15.1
